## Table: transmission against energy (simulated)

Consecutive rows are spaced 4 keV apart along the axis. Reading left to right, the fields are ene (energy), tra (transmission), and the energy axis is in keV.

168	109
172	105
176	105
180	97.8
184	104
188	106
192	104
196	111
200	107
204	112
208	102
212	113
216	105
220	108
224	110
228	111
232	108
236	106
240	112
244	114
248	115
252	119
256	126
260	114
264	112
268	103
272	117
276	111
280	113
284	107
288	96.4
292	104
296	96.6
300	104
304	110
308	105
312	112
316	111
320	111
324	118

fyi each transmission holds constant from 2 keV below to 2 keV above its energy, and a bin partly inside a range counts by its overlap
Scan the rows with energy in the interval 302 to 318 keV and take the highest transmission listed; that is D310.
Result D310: 112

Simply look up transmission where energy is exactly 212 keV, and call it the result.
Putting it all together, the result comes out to 113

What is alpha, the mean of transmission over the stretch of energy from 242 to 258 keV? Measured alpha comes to 118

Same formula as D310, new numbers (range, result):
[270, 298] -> 117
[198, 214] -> 113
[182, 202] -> 111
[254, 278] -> 126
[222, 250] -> 115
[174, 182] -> 105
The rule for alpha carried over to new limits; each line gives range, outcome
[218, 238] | 109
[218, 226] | 109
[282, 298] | 101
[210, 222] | 109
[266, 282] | 111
